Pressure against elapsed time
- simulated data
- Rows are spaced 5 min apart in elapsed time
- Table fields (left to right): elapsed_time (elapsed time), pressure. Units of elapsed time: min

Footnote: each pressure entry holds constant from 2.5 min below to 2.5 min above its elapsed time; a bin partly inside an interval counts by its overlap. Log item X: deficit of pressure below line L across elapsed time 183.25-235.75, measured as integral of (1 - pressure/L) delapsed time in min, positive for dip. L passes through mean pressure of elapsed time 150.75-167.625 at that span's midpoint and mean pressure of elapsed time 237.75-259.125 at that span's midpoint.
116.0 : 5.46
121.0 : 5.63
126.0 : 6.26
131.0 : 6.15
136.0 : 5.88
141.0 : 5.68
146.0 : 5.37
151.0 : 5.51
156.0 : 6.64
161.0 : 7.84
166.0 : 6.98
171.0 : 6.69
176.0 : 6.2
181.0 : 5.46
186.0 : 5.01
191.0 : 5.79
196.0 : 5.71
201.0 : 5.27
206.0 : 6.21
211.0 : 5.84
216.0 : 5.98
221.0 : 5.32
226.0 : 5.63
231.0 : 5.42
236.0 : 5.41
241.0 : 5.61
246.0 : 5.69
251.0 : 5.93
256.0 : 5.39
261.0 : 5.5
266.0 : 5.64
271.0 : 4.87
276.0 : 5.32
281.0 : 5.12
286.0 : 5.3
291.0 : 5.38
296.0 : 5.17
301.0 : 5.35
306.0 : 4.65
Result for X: 4.9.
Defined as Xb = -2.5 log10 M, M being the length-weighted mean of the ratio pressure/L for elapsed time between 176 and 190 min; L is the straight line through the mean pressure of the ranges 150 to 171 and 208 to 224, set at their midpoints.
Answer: 0.168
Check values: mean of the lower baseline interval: 6.82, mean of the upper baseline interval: 5.73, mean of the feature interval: 5.47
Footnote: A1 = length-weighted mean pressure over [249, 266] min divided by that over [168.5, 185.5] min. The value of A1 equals 0.94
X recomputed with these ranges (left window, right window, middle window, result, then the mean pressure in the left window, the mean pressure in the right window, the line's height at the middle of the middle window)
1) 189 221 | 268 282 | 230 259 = -1.0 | 5.76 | 5.12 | 5.4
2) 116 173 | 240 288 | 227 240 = 0.4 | 6.2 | 5.43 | 5.63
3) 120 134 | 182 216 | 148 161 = -1.1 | 6.05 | 5.66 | 5.9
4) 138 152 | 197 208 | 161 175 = -3.4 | 5.53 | 5.71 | 5.61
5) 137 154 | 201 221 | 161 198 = -2.6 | 5.58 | 5.83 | 5.71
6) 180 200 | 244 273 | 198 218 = -1.2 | 5.48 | 5.51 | 5.49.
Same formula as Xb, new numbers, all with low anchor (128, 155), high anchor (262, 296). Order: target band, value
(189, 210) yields -0.04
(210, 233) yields -0.03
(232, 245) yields -0.02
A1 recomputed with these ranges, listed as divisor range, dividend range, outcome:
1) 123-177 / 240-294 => 0.86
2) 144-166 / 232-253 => 0.88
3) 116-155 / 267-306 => 0.90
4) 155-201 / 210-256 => 0.91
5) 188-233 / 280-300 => 0.93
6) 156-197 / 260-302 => 0.85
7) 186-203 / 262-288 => 0.95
